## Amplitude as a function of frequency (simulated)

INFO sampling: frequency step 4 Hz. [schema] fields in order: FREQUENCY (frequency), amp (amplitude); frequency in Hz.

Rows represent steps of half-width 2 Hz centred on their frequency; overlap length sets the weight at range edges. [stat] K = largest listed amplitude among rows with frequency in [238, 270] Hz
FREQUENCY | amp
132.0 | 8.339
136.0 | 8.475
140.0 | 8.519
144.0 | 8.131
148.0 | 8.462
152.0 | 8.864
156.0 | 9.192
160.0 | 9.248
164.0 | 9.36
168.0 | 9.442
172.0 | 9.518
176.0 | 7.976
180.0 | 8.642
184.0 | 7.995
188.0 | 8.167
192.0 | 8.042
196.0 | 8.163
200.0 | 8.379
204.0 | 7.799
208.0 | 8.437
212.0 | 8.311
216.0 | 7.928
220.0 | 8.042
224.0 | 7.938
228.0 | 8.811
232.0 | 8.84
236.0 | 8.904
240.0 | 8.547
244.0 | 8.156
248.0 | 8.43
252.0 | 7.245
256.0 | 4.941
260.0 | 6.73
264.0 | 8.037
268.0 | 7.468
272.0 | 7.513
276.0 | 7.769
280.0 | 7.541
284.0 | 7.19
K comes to 8.547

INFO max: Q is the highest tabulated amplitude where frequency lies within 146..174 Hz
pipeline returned 9.518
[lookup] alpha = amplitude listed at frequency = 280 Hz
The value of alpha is 7.541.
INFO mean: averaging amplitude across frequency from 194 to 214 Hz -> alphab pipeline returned 8.22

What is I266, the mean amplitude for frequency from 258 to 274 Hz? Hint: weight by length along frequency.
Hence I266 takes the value 7.44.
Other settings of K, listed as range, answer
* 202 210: 8.437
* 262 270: 8.037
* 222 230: 8.811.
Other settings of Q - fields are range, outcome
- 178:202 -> 8.642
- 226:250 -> 8.904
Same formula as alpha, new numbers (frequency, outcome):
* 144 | 8.131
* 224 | 7.938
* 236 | 8.904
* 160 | 9.248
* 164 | 9.36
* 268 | 7.468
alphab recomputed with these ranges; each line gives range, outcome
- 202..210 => 8.12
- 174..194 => 8.16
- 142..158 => 8.66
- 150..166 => 9.17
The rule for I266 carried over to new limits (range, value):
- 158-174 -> 9.39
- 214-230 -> 8.18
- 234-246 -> 8.54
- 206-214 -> 8.37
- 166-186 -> 8.71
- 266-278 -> 7.58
